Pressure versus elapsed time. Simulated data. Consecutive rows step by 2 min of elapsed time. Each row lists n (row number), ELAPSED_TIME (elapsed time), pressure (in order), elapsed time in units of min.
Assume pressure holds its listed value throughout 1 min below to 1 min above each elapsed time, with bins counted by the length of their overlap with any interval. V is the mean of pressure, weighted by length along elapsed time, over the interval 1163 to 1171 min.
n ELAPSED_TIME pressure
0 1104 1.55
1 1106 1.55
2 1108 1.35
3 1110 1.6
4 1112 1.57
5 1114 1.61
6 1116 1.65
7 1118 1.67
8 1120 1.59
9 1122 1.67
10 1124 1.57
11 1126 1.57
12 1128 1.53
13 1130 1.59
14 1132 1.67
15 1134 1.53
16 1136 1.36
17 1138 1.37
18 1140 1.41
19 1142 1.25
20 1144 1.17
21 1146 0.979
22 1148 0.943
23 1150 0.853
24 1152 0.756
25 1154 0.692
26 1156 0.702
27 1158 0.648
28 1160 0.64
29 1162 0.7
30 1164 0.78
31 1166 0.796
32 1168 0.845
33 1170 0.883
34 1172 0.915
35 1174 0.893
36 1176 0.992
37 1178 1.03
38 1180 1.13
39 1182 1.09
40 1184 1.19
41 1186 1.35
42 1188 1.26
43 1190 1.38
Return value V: 0.826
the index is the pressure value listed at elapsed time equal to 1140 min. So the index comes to 1.41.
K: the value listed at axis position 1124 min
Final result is 1.57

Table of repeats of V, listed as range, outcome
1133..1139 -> 1.42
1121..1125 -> 1.62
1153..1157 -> 0.697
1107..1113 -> 1.51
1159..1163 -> 0.67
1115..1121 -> 1.64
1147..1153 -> 0.851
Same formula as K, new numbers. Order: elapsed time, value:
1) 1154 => 0.692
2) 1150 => 0.853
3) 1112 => 1.57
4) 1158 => 0.648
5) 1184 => 1.19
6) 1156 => 0.702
